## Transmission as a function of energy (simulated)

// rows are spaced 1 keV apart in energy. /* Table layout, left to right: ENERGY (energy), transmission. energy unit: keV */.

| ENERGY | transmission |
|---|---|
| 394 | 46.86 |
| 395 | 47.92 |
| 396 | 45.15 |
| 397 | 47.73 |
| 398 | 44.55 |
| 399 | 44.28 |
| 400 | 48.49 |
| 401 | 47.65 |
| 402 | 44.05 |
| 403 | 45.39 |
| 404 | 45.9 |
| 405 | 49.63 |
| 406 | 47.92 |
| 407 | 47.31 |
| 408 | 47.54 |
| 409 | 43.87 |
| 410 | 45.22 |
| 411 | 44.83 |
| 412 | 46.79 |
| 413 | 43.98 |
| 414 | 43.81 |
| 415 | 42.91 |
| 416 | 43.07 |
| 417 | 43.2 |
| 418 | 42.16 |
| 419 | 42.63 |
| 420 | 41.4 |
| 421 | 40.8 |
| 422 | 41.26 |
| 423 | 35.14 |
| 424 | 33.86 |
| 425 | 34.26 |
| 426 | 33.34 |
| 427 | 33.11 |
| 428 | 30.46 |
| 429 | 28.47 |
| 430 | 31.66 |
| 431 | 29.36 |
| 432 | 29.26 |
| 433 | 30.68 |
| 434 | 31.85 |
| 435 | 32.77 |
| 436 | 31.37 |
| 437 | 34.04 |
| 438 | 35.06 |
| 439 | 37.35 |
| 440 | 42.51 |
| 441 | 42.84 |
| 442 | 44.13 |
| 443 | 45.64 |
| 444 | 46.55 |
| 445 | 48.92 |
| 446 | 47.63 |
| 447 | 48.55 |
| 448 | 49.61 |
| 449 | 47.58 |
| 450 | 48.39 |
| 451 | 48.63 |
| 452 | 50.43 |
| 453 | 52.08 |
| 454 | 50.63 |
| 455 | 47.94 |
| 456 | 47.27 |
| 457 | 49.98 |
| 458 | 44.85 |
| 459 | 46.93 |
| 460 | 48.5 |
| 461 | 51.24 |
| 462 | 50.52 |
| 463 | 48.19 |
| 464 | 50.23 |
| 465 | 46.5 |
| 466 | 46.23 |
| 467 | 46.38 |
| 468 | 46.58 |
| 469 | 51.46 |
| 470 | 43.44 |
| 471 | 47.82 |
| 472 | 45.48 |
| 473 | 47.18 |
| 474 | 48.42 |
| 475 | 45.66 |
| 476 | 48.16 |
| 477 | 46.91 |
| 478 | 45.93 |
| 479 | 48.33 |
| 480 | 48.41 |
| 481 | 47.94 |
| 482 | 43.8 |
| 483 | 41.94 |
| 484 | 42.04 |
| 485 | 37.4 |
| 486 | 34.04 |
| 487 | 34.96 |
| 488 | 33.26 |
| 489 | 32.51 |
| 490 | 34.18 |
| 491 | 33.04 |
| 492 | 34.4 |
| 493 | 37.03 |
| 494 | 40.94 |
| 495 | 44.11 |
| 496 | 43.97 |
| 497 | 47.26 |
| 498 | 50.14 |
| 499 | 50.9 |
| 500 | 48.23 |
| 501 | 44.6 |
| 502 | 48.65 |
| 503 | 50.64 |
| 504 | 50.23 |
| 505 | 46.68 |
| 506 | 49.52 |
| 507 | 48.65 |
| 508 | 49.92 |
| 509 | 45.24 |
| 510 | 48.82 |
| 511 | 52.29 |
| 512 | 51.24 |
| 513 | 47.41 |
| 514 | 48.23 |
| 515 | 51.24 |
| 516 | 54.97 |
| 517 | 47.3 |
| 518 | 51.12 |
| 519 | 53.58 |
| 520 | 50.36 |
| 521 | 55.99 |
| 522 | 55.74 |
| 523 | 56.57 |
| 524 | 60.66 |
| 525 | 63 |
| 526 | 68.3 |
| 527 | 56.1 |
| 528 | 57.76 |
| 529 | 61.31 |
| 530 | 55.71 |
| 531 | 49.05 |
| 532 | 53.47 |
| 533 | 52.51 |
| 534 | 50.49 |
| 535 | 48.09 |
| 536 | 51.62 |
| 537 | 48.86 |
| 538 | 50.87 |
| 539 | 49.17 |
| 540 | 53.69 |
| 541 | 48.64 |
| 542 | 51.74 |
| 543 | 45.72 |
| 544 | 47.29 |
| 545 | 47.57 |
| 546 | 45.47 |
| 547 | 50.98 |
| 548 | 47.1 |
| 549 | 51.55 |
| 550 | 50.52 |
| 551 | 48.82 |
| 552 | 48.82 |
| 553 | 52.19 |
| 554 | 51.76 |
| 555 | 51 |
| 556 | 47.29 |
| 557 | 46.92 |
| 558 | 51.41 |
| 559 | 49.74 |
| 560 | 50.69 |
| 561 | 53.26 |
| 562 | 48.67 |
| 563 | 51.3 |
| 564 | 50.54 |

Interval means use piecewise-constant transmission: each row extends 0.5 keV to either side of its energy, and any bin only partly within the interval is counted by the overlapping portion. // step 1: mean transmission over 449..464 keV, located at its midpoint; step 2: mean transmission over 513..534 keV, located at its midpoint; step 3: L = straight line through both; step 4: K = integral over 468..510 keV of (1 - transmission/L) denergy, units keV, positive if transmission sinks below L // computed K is 6.1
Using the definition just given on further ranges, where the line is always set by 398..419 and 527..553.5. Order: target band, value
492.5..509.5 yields 0.8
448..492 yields 2.3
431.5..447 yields 2.5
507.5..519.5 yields -0.1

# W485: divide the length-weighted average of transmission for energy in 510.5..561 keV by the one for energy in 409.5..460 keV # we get 1.25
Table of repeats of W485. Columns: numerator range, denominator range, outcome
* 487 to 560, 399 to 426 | 1.14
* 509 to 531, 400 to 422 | 1.21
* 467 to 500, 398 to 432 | 1.05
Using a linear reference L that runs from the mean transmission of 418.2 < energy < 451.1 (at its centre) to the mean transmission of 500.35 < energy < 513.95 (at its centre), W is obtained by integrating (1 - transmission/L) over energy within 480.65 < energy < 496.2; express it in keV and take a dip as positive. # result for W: 2.6 keV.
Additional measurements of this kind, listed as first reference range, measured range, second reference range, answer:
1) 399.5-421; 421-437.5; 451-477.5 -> 4.8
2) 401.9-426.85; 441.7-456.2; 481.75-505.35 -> -2.1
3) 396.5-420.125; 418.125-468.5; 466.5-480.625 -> 4.6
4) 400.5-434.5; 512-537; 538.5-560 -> -3.3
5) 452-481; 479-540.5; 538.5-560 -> 0.5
